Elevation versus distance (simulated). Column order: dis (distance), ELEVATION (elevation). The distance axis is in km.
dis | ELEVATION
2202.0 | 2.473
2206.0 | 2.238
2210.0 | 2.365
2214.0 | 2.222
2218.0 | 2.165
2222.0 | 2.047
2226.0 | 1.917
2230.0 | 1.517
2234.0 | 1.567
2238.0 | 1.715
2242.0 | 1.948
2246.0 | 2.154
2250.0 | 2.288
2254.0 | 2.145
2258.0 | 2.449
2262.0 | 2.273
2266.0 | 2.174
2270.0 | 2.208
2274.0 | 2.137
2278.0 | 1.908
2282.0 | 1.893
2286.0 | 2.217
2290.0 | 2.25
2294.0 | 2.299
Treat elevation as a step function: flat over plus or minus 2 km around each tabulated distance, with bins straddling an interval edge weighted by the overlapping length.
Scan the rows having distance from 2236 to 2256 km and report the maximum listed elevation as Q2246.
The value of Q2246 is 2.288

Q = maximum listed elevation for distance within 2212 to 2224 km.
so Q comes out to 2.222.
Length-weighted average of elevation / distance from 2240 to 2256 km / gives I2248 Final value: 2.13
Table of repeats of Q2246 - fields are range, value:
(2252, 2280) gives 2.449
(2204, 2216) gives 2.365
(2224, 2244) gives 1.948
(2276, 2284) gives 1.908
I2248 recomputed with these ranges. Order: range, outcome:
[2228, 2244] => 1.69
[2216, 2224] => 2.11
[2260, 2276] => 2.2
